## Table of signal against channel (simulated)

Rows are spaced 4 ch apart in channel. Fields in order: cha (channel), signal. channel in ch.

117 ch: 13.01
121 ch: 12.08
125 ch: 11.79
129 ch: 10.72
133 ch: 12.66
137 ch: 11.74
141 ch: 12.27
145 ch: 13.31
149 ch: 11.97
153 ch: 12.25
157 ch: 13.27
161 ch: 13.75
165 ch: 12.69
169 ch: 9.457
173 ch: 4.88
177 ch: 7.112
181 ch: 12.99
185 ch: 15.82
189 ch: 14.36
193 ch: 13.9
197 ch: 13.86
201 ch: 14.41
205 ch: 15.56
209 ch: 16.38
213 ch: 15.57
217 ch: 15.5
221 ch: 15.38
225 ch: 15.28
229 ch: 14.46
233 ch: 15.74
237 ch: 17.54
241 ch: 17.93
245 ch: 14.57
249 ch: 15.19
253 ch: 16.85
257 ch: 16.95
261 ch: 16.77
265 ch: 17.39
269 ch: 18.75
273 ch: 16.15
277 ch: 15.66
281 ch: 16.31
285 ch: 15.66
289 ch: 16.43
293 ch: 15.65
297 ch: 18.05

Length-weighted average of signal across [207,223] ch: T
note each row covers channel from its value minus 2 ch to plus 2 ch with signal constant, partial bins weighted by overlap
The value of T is 15.7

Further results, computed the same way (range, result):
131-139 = 12.2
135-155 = 12.3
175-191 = 12.6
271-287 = 15.9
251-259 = 16.9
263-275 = 17.4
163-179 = 8.53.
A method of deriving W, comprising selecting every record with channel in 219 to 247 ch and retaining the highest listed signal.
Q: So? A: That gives 17.93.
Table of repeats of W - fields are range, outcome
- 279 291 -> 16.43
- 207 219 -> 16.38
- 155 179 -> 13.75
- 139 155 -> 13.31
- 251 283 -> 18.75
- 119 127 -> 12.08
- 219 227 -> 15.38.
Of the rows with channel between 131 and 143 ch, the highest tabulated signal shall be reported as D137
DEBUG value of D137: 12.66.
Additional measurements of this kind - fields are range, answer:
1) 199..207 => 15.56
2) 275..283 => 16.31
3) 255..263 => 16.95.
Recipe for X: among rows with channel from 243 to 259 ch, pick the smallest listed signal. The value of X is 14.57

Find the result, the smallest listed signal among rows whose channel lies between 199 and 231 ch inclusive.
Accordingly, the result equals 14.41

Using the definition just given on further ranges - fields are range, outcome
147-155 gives 11.97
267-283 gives 15.66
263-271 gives 17.39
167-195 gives 4.88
